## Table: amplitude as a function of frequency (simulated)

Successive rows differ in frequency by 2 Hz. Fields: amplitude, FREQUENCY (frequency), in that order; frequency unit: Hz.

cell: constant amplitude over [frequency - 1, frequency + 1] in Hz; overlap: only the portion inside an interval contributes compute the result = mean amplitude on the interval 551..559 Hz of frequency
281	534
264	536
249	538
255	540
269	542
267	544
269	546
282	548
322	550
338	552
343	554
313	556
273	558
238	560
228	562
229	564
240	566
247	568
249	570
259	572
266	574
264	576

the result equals 317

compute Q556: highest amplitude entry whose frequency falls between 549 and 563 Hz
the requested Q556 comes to 343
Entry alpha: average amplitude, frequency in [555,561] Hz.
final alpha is 275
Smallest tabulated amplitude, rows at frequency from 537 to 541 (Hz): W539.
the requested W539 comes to 249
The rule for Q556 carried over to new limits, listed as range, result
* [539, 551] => 322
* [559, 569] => 247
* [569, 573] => 259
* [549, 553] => 338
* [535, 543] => 269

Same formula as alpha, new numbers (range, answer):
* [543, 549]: 273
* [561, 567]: 232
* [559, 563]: 233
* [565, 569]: 244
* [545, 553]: 303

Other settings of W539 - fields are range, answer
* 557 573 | 228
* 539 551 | 255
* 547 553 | 282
